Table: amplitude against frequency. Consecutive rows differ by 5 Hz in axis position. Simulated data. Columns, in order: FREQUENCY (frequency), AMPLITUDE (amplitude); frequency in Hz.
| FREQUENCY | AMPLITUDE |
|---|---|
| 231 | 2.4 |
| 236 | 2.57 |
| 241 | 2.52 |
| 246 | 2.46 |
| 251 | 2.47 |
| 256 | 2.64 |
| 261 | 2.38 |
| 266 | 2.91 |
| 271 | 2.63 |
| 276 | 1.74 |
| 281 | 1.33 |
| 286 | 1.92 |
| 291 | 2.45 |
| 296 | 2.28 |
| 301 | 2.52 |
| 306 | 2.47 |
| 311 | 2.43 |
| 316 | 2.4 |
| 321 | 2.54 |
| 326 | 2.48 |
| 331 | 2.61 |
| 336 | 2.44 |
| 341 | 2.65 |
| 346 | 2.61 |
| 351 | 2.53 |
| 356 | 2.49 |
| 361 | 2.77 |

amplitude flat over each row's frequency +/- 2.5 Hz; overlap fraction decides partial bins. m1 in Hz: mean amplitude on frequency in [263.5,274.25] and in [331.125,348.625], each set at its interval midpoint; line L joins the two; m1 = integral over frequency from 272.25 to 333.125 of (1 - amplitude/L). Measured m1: 8.4 Hz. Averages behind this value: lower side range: 2.7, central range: 2.27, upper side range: 2.57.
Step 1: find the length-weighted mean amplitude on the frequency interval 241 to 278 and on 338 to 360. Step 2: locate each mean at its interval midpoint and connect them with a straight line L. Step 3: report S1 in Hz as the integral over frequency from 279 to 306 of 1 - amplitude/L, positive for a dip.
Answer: 3.9 Hz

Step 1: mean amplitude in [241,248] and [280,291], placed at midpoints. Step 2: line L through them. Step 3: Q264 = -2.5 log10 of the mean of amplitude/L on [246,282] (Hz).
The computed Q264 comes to -0.08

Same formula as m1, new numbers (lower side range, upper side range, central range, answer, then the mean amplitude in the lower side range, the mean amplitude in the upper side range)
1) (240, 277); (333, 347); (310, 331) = 0.54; 2.5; 2.56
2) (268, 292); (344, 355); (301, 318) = -1.59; 2.01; 2.56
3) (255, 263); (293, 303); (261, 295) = 3.67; 2.49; 2.4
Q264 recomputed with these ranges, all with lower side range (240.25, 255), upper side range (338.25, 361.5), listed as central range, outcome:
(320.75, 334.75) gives 0.016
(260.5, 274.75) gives -0.035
